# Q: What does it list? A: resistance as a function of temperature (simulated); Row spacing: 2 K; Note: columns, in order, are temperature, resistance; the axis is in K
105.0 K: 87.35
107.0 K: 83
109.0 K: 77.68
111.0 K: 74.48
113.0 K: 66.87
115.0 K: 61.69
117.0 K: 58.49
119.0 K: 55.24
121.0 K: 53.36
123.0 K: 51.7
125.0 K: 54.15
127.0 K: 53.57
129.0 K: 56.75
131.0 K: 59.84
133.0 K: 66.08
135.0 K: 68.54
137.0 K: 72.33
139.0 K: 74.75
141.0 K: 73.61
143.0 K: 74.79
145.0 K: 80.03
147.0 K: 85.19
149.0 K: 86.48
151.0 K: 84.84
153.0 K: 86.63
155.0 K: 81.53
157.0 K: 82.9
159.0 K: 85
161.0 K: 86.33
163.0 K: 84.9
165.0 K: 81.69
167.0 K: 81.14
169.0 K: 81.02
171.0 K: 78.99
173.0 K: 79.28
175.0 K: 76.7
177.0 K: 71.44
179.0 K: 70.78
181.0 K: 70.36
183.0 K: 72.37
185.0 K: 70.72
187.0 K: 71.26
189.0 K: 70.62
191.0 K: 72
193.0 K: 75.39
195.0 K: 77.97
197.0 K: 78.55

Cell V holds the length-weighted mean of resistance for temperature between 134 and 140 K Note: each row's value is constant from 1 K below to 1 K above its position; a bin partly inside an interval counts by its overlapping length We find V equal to 71.9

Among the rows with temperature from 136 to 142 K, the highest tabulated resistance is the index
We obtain 74.75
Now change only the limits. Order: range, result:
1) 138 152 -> 86.48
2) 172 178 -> 79.28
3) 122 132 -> 59.84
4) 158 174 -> 86.33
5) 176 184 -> 72.37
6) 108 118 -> 77.68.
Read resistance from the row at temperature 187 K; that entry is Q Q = 71.26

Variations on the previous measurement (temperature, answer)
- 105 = 87.35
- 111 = 74.48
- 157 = 82.9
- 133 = 66.08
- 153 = 86.63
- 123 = 51.7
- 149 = 86.48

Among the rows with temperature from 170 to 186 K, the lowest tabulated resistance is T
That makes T 70.36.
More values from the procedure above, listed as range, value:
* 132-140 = 66.08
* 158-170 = 81.02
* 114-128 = 51.7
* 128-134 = 56.75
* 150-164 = 81.53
